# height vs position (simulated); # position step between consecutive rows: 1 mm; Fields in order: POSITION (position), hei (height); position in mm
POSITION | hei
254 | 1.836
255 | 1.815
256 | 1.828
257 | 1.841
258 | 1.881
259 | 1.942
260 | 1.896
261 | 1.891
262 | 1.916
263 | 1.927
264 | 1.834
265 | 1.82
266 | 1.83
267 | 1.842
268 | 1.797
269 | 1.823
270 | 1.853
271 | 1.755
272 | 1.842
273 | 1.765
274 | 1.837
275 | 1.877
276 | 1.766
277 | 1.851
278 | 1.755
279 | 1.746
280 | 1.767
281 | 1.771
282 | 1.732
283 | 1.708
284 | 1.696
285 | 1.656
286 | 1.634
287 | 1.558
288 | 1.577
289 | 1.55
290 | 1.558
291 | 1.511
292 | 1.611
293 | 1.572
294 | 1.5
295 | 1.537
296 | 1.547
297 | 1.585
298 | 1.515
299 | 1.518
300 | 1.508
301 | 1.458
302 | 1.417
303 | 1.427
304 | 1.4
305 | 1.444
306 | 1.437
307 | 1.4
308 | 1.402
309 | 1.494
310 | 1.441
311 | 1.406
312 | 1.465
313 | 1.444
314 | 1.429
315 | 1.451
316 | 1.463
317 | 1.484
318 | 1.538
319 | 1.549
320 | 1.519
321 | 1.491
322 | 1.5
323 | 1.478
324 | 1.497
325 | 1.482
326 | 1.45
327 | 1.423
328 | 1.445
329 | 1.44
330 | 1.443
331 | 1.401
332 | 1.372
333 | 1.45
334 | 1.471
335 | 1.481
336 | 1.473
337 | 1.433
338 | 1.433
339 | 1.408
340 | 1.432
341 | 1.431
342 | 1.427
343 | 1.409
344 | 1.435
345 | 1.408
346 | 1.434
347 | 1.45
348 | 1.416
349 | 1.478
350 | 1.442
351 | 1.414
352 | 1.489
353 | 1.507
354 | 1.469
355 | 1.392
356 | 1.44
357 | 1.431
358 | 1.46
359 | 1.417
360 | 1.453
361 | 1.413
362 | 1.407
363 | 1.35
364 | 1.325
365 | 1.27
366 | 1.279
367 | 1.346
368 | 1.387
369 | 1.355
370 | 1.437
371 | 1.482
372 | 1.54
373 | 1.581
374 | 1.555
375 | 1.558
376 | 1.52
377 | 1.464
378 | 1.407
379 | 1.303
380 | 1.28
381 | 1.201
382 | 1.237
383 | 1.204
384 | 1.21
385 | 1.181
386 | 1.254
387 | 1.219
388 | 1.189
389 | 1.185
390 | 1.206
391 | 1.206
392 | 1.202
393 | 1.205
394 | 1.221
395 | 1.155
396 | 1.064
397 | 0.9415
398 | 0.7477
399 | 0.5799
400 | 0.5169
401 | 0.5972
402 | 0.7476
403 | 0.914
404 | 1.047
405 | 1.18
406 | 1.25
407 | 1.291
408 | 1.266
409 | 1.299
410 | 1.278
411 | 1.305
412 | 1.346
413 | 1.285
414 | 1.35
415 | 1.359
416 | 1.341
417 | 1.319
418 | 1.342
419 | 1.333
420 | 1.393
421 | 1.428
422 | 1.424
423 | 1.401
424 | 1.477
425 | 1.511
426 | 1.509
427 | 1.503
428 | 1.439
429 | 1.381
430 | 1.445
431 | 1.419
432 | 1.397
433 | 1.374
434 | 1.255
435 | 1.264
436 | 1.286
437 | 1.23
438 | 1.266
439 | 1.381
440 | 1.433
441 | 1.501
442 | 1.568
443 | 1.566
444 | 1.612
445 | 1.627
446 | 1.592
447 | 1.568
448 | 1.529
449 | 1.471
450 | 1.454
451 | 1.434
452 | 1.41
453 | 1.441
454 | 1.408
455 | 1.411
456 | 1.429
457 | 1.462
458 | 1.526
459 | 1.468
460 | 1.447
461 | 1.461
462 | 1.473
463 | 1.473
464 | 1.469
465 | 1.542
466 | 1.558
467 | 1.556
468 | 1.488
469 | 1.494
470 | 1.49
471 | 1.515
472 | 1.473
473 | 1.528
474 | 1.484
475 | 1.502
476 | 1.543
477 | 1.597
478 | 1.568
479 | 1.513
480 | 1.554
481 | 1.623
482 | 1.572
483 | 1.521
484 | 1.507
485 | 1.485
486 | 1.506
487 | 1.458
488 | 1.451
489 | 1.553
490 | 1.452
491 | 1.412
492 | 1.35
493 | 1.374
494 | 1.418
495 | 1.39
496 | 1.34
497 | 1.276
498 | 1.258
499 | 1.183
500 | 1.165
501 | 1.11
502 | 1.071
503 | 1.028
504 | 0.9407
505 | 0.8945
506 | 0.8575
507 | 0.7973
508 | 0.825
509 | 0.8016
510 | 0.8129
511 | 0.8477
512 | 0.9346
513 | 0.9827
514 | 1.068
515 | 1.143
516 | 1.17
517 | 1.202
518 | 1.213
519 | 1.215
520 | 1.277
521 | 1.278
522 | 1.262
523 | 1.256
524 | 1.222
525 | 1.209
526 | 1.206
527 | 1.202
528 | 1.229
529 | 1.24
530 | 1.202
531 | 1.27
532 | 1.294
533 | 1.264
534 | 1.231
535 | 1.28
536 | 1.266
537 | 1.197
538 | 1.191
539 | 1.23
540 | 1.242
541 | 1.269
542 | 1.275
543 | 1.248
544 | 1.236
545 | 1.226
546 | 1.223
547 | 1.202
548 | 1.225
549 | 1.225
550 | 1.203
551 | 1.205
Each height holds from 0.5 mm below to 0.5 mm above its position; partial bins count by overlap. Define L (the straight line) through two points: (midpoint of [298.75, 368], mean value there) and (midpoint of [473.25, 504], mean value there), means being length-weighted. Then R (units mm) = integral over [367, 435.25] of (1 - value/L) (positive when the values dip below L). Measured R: 7.4 mm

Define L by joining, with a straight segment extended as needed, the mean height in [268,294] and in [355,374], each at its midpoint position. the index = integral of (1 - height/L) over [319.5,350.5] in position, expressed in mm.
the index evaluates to 1.4 mm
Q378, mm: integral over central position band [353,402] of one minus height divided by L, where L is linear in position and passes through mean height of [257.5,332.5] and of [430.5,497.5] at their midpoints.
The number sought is 8.8 mm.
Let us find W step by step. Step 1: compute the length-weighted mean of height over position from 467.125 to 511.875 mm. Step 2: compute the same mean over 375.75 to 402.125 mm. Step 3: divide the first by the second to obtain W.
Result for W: 1.17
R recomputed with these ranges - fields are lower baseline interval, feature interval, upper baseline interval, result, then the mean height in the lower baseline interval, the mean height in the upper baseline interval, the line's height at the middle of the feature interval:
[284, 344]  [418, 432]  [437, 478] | 0.5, 1.48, 1.49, 1.49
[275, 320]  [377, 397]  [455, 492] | 4.1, 1.56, 1.5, 1.53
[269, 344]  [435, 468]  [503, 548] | -4.9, 1.54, 1.15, 1.28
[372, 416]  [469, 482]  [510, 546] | -3.7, 1.19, 1.2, 1.2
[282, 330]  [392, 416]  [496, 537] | 4.2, 1.5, 1.13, 1.33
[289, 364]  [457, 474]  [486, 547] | -3.1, 1.46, 1.19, 1.27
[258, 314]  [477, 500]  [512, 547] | -2.7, 1.65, 1.22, 1.29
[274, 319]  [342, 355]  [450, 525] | 0.5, 1.56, 1.33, 1.5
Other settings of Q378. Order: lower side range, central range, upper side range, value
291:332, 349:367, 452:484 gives 0.9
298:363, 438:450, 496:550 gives -2.3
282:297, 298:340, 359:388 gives 1.5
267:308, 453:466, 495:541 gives -2.1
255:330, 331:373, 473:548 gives 2.7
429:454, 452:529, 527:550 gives 1.2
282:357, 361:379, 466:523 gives 0.0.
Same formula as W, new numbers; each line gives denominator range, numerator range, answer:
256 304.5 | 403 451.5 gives 0.81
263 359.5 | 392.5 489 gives 0.89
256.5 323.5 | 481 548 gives 0.75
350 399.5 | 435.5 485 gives 1.14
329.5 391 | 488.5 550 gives 0.85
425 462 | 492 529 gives 0.78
